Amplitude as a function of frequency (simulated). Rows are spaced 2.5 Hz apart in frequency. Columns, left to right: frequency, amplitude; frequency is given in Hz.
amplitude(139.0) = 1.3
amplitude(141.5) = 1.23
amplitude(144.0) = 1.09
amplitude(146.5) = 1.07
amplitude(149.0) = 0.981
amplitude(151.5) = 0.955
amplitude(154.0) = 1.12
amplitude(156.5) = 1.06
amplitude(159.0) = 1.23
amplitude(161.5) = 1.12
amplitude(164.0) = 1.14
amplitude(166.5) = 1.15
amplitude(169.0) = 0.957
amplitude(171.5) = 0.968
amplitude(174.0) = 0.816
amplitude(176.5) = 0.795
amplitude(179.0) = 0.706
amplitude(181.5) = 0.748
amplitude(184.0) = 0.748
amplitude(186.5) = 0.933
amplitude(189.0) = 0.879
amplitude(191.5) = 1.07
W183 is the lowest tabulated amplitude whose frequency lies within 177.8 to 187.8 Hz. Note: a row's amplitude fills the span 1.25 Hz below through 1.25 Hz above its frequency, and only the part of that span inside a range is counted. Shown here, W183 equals 0.706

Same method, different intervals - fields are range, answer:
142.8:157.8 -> 0.955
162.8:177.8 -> 0.795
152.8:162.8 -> 1.06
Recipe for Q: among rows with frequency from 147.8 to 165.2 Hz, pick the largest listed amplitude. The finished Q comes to 1.23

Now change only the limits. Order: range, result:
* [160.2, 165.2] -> 1.14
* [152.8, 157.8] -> 1.12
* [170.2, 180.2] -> 0.968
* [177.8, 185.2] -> 0.748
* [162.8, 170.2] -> 1.15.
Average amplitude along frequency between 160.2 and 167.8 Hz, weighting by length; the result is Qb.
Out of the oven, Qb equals 1.14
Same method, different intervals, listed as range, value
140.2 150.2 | 1.09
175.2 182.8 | 0.75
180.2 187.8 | 0.809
